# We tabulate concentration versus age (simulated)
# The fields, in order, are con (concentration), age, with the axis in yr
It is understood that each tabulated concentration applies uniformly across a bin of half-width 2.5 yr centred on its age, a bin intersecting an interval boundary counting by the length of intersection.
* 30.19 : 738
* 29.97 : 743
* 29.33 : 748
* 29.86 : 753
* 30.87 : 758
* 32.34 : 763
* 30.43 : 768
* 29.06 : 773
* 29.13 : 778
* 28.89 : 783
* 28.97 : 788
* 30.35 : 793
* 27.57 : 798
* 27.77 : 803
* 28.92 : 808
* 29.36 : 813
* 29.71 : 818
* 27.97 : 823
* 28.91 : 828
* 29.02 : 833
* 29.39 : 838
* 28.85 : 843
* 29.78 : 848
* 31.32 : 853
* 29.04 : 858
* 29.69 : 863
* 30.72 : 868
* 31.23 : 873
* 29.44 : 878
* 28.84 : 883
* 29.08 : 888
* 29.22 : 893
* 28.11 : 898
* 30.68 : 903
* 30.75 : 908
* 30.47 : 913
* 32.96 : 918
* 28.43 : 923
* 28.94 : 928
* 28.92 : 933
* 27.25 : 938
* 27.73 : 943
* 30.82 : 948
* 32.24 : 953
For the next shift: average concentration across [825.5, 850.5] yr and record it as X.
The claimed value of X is 29.2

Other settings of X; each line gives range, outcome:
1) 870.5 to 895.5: 29.6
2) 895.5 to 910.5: 29.8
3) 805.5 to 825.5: 29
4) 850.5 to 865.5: 30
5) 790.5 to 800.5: 29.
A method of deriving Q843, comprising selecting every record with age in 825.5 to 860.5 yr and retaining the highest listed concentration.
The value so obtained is 31.32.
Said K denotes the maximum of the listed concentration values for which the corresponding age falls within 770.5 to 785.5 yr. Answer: 29.13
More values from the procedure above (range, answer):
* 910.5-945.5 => 32.96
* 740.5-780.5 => 32.34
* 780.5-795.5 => 30.35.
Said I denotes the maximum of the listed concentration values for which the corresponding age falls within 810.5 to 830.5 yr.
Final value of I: 29.71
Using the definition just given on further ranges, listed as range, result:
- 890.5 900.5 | 29.22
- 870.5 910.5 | 31.23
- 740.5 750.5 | 29.97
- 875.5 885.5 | 29.44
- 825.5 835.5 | 29.02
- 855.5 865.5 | 29.69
